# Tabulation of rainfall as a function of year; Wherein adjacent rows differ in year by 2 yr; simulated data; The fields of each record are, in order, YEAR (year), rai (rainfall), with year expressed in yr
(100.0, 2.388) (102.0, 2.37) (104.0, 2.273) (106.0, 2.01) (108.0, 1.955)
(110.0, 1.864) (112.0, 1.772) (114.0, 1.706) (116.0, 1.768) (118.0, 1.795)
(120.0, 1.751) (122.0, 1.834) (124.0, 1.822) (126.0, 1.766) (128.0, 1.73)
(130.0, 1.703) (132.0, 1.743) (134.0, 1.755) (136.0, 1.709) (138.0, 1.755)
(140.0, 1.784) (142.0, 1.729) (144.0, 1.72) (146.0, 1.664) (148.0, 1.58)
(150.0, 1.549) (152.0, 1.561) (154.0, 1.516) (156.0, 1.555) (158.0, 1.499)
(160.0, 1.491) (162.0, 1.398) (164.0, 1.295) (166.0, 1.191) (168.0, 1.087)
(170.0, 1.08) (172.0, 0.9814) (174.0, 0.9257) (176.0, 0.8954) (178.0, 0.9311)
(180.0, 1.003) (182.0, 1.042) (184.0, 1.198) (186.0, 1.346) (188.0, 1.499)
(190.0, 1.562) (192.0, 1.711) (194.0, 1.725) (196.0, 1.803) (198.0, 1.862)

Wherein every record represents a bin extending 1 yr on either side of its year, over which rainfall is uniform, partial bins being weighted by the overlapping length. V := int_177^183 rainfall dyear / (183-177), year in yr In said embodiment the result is 0.992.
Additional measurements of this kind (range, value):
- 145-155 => 1.57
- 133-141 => 1.75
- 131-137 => 1.74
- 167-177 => 0.994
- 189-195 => 1.67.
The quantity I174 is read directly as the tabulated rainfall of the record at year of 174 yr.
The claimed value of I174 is 0.9257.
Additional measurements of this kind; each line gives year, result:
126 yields 1.766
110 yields 1.864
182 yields 1.042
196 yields 1.803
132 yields 1.743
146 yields 1.664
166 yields 1.191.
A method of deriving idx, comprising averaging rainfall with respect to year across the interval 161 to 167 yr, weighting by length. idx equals 1.29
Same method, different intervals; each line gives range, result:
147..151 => 1.56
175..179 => 0.913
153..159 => 1.52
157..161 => 1.5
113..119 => 1.76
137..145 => 1.75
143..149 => 1.65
